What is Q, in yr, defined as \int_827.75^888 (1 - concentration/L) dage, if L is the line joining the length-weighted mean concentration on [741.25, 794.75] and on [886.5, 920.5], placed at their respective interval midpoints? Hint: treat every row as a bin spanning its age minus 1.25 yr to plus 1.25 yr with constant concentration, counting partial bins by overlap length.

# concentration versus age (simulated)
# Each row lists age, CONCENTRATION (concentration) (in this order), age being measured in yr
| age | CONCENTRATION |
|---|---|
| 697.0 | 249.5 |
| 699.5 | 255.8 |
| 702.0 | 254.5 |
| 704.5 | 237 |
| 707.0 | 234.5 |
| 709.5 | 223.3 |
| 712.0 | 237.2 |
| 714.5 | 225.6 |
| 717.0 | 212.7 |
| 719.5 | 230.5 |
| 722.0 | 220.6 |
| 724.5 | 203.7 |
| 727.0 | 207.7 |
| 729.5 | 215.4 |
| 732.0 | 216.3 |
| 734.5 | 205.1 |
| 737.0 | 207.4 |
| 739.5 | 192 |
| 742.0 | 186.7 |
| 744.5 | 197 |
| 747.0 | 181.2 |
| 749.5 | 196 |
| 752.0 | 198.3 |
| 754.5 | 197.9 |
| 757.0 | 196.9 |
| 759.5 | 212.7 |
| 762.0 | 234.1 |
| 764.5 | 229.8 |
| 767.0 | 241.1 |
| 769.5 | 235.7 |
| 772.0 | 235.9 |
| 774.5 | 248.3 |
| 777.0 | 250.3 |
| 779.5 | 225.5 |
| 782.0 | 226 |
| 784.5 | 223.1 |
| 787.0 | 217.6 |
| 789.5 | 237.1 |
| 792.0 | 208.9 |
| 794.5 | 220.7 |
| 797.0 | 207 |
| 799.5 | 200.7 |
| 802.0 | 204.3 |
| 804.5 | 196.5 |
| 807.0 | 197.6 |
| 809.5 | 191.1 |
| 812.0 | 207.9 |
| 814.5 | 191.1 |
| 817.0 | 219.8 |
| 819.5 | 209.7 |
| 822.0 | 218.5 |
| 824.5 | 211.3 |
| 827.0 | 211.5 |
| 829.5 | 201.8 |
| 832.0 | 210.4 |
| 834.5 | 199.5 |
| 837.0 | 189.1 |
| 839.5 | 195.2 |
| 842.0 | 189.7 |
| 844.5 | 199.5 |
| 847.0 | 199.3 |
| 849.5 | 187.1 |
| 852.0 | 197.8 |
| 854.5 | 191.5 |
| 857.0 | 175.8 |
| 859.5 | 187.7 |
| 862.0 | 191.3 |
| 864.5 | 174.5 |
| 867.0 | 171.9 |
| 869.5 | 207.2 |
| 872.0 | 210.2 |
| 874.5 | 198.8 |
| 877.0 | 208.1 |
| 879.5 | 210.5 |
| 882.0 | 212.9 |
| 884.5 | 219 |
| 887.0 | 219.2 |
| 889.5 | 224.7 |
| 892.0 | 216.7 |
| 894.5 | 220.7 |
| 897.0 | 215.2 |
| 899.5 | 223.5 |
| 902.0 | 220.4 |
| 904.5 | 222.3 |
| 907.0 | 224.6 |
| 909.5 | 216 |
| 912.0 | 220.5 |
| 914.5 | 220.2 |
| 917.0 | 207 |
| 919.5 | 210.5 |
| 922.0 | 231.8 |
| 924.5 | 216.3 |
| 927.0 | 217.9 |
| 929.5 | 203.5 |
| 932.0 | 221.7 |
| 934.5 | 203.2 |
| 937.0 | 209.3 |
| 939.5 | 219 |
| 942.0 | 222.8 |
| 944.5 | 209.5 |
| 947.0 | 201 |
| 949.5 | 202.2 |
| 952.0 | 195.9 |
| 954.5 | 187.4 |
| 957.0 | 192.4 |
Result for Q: 5.7 yr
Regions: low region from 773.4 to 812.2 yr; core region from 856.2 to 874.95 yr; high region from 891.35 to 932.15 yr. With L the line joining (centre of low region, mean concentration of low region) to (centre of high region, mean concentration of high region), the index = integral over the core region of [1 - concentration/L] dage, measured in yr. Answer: 2.4 yr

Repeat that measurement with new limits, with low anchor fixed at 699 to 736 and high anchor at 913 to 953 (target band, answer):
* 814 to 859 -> 3.7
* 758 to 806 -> -0.6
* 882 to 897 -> -0.3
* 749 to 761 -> 1.1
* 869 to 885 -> 0.5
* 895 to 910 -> -0.5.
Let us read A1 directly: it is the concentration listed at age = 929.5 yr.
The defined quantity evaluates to 203.5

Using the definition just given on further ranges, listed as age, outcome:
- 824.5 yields 211.3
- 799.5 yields 200.7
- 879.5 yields 210.5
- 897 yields 215.2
